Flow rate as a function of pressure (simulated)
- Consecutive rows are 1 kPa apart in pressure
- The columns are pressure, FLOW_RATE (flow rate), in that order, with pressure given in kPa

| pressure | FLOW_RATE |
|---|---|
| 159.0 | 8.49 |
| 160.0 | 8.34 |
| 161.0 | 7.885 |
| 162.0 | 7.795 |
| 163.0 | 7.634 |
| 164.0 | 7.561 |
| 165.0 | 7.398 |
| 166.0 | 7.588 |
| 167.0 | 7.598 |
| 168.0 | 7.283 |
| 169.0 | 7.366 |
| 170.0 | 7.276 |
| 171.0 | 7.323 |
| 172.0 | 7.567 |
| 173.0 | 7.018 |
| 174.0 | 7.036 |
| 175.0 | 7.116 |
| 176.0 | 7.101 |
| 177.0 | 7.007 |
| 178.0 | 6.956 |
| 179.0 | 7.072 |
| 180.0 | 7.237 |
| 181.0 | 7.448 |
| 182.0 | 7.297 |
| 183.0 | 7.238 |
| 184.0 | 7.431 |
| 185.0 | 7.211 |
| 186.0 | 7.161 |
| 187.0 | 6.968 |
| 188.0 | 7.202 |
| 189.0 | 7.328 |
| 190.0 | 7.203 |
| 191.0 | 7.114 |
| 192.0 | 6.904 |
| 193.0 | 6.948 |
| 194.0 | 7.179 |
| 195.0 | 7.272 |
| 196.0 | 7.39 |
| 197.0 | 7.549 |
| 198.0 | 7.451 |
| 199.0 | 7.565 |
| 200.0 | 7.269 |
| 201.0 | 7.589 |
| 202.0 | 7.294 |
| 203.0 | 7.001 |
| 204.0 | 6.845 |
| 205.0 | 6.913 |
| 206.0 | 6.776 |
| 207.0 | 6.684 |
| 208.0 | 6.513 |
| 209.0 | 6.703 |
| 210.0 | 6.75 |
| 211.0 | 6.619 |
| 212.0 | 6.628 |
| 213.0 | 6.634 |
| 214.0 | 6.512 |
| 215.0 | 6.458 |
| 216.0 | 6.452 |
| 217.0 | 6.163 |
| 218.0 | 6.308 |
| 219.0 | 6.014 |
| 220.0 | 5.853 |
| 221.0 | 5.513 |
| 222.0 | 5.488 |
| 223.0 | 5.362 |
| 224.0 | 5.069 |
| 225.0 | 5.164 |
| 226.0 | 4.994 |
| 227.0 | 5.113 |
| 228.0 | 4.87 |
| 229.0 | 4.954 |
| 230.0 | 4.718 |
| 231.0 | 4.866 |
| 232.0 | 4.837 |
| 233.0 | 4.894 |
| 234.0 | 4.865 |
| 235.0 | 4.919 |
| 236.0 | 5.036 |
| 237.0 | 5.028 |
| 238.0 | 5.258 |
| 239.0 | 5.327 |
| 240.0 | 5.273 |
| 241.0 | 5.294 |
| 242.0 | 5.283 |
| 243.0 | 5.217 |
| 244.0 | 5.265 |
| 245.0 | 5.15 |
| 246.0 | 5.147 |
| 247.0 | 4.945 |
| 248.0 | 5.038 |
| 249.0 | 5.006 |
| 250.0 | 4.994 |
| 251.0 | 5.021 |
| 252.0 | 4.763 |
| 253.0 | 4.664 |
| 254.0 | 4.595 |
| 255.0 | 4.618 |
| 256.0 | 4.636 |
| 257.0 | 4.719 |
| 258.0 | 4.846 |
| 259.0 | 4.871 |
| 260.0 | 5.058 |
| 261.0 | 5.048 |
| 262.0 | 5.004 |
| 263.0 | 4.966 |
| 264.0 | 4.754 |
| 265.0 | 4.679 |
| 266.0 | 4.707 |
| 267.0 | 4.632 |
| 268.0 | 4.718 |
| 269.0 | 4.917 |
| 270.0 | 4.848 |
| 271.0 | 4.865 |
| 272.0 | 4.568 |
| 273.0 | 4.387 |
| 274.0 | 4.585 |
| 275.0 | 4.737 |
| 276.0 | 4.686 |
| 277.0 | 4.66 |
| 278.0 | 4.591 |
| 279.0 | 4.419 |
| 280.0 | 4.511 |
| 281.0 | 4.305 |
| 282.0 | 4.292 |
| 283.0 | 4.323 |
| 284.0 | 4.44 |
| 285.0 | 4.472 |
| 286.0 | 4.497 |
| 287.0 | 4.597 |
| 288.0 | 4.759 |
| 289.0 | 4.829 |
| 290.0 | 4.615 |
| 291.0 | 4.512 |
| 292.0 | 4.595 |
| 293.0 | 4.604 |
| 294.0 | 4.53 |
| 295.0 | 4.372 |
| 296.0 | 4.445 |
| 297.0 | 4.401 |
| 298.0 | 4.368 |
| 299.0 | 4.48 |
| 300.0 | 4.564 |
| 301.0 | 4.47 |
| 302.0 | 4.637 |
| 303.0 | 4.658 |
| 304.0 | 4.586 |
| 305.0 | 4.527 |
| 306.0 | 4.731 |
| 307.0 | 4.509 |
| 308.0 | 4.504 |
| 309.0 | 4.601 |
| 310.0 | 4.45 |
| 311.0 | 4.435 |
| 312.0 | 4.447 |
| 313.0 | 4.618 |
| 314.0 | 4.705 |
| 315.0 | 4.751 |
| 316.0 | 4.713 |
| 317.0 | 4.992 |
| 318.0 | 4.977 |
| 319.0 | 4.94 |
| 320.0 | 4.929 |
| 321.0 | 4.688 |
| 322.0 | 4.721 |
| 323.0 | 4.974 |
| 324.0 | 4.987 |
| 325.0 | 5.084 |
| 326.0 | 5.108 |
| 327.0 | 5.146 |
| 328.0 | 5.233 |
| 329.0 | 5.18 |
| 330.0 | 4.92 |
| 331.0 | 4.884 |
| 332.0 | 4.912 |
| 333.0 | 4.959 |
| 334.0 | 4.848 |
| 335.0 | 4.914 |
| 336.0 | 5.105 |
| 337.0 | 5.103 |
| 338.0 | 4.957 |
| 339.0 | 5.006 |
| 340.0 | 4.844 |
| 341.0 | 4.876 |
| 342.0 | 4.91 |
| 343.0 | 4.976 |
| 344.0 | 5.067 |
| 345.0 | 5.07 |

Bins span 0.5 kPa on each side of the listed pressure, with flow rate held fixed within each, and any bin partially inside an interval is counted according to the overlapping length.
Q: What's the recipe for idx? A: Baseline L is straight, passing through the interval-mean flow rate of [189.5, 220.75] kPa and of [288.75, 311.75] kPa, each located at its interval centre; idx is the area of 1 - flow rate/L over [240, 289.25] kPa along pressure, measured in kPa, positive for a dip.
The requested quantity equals 5.6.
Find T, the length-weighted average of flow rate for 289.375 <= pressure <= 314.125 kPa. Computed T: 4.53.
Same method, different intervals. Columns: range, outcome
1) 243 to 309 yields 4.68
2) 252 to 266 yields 4.8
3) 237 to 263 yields 5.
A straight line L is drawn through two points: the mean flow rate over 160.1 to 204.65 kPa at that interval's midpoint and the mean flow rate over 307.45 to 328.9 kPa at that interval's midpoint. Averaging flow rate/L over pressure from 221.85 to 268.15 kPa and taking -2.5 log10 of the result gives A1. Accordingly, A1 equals 0.23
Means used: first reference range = 7.3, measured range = 4.97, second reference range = 4.82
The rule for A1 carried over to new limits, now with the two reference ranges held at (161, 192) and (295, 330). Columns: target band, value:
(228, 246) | 0.209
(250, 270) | 0.187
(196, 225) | 0.016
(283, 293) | 0.134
